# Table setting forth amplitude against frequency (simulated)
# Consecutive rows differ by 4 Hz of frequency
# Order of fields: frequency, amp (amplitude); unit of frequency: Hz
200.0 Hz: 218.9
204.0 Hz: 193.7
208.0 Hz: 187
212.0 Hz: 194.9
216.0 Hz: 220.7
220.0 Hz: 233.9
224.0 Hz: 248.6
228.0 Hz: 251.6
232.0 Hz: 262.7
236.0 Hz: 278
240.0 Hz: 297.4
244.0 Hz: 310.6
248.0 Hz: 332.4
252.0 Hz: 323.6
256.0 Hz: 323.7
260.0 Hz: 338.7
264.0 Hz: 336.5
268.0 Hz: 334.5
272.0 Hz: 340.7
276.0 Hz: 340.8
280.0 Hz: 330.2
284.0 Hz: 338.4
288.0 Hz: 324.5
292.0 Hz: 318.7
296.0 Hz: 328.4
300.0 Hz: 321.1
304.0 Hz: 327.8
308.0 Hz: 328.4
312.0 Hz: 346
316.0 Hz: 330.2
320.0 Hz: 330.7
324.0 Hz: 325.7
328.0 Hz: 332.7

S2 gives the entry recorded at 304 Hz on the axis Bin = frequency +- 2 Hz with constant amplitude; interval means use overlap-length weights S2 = 327.8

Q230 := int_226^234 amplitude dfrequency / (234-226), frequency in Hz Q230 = 257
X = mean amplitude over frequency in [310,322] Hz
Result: 336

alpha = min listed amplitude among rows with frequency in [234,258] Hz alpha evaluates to 278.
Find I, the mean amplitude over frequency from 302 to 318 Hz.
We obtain 333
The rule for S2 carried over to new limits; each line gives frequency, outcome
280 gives 330.2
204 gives 193.7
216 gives 220.7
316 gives 330.2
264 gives 336.5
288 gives 324.5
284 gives 338.4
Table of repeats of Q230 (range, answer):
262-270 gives 336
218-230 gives 245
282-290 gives 331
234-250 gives 305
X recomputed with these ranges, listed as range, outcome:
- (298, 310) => 326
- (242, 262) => 326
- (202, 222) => 206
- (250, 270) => 331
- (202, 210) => 190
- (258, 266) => 338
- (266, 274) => 338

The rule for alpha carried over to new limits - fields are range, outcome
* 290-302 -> 318.7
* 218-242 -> 233.9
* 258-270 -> 334.5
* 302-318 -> 327.8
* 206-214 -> 187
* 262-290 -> 324.5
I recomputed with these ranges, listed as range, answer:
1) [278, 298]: 328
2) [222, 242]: 268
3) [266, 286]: 337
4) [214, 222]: 227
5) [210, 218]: 208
